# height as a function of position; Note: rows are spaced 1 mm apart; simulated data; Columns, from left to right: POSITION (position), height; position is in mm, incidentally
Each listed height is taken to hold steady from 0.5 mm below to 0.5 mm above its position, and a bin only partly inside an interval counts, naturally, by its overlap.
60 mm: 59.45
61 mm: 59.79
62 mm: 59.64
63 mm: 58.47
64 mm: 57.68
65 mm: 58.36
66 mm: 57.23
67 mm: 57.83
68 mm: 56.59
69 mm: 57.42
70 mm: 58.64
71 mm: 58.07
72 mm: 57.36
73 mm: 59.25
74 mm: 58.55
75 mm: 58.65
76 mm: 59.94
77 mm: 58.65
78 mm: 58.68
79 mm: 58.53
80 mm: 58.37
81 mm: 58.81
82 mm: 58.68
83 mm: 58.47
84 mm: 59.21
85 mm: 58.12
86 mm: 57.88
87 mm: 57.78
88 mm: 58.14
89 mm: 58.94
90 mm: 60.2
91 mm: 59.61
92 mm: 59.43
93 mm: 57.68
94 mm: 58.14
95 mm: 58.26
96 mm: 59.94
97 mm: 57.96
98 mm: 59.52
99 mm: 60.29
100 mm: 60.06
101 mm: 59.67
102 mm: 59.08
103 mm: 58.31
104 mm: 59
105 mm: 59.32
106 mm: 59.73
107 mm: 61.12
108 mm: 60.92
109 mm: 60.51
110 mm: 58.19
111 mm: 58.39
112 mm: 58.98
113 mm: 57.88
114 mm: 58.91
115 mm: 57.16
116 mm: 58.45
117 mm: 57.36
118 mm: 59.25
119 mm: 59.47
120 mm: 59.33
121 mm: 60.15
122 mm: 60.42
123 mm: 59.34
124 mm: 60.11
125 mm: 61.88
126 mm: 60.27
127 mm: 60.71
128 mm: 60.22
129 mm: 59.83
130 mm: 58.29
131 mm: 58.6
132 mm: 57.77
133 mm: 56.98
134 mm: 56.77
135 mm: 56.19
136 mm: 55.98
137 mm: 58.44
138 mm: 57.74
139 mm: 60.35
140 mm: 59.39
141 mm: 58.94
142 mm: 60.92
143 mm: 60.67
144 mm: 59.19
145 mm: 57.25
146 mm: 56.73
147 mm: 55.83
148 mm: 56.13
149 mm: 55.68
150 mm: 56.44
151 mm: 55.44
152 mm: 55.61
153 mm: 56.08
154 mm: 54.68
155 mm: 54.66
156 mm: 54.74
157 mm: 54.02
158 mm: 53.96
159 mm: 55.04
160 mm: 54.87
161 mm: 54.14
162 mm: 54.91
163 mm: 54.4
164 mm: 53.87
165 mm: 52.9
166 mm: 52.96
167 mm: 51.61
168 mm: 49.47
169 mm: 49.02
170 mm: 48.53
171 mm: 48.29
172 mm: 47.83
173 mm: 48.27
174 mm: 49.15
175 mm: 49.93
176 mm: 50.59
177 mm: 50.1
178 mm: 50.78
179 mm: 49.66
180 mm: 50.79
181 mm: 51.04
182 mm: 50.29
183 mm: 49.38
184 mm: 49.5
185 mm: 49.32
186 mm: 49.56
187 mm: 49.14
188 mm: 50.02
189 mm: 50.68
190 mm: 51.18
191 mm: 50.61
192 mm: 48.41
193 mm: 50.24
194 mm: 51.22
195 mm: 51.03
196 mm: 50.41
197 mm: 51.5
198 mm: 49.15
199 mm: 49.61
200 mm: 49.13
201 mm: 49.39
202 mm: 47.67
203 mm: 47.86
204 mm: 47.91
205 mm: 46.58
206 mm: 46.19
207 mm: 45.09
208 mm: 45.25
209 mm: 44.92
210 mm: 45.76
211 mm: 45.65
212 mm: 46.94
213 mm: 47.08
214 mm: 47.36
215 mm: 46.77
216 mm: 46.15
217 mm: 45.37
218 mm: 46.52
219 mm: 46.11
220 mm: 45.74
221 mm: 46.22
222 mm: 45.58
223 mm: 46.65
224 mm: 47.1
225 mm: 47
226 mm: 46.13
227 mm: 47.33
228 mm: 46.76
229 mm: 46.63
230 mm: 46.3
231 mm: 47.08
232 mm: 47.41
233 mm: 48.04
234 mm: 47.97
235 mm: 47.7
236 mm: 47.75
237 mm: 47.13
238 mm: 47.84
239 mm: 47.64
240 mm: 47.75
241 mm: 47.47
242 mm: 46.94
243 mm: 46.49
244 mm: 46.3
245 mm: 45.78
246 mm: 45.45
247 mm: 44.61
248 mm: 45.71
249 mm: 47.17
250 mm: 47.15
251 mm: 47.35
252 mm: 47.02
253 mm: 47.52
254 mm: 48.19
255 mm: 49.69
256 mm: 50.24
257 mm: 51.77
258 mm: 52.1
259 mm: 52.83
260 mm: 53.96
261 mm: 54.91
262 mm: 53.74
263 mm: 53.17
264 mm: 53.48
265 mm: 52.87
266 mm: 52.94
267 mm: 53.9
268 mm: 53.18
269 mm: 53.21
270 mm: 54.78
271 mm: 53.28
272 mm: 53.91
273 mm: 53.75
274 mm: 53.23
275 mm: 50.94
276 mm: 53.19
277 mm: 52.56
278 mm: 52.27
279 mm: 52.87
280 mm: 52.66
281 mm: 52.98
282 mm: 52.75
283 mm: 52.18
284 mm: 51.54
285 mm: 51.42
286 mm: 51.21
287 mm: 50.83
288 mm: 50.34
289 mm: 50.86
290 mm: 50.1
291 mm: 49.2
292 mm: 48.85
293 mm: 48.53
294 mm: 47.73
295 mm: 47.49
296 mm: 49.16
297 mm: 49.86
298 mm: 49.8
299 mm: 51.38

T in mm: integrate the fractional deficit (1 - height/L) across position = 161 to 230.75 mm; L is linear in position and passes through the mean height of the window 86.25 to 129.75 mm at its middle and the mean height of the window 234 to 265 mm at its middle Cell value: 5.4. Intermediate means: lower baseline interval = 59.3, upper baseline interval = 48.9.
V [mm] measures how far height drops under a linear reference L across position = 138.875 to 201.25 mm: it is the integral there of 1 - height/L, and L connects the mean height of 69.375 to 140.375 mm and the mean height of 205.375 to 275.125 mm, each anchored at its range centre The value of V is 1.6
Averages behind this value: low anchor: 58.9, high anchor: 48.5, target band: 52.6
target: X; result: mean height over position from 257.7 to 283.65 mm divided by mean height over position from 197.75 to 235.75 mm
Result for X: 1.13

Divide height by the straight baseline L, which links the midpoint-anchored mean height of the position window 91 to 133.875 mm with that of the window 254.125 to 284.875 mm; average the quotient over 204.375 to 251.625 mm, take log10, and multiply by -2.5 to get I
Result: 0.17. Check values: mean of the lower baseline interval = 59.2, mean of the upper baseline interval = 52.8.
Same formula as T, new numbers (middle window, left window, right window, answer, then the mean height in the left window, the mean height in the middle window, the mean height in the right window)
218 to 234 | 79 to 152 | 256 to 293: 2.2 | 58.7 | 46.7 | 52.4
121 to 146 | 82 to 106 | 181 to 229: -1.8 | 58.9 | 59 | 48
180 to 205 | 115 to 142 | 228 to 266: 1.7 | 58.9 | 49.7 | 48.7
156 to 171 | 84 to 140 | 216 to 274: 0.6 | 59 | 52.7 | 48.9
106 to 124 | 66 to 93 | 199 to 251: -1.2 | 58.5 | 59.2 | 46.8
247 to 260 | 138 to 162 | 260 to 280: 1.2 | 56.5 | 48.9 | 53.3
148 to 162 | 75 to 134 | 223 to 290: 0.2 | 59.1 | 55.1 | 49.9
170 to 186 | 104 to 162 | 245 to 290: 1.8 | 58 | 49.6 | 51.3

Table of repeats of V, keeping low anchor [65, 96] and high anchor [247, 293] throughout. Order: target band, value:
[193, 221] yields 3.2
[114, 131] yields -0.8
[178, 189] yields 0.9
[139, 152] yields -0.4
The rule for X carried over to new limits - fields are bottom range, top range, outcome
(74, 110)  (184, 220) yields 0.82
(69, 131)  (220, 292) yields 0.84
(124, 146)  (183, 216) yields 0.82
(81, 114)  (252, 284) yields 0.89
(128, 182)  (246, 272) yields 0.93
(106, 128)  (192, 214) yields 0.81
